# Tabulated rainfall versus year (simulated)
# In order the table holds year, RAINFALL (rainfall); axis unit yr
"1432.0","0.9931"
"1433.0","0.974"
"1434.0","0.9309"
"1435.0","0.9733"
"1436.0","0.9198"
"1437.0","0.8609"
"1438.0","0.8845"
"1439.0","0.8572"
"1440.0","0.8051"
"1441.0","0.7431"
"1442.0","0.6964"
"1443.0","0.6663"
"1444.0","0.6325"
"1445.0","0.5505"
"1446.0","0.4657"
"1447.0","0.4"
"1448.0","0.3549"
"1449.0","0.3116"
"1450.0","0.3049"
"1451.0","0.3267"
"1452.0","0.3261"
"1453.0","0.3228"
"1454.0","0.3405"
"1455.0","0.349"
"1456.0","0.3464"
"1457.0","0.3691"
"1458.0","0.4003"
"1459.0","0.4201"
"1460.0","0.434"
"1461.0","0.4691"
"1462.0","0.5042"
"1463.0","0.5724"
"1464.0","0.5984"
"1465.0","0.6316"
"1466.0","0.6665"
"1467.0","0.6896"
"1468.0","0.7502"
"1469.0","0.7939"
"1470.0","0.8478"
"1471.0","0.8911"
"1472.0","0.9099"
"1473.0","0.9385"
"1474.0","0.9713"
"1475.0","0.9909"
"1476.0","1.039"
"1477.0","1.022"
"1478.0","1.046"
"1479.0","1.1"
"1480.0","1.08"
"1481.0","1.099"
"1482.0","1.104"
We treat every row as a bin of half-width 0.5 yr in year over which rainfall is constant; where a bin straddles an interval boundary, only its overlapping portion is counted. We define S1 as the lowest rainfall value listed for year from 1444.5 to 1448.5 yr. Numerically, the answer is 0.3549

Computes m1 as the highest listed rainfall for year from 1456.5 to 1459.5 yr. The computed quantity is 0.4201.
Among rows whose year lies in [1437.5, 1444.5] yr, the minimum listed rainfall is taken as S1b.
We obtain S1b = 0.6325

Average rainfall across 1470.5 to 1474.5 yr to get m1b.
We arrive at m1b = 0.928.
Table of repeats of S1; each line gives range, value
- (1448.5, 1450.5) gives 0.3049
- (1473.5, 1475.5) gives 0.9713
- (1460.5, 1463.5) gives 0.4691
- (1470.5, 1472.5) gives 0.8911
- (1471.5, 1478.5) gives 0.9099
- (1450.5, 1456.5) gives 0.3228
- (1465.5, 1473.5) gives 0.6665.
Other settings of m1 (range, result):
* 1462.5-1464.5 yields 0.5984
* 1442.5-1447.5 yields 0.6663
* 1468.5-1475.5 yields 0.9909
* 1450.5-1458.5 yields 0.4003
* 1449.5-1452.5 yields 0.3267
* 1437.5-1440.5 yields 0.8845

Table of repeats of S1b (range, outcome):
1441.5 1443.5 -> 0.6663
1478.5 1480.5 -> 1.08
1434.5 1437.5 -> 0.8609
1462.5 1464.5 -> 0.5724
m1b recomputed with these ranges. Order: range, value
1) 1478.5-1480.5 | 1.09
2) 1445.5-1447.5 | 0.433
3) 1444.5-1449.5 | 0.417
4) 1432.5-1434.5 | 0.952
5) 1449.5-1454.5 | 0.324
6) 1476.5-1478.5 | 1.03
